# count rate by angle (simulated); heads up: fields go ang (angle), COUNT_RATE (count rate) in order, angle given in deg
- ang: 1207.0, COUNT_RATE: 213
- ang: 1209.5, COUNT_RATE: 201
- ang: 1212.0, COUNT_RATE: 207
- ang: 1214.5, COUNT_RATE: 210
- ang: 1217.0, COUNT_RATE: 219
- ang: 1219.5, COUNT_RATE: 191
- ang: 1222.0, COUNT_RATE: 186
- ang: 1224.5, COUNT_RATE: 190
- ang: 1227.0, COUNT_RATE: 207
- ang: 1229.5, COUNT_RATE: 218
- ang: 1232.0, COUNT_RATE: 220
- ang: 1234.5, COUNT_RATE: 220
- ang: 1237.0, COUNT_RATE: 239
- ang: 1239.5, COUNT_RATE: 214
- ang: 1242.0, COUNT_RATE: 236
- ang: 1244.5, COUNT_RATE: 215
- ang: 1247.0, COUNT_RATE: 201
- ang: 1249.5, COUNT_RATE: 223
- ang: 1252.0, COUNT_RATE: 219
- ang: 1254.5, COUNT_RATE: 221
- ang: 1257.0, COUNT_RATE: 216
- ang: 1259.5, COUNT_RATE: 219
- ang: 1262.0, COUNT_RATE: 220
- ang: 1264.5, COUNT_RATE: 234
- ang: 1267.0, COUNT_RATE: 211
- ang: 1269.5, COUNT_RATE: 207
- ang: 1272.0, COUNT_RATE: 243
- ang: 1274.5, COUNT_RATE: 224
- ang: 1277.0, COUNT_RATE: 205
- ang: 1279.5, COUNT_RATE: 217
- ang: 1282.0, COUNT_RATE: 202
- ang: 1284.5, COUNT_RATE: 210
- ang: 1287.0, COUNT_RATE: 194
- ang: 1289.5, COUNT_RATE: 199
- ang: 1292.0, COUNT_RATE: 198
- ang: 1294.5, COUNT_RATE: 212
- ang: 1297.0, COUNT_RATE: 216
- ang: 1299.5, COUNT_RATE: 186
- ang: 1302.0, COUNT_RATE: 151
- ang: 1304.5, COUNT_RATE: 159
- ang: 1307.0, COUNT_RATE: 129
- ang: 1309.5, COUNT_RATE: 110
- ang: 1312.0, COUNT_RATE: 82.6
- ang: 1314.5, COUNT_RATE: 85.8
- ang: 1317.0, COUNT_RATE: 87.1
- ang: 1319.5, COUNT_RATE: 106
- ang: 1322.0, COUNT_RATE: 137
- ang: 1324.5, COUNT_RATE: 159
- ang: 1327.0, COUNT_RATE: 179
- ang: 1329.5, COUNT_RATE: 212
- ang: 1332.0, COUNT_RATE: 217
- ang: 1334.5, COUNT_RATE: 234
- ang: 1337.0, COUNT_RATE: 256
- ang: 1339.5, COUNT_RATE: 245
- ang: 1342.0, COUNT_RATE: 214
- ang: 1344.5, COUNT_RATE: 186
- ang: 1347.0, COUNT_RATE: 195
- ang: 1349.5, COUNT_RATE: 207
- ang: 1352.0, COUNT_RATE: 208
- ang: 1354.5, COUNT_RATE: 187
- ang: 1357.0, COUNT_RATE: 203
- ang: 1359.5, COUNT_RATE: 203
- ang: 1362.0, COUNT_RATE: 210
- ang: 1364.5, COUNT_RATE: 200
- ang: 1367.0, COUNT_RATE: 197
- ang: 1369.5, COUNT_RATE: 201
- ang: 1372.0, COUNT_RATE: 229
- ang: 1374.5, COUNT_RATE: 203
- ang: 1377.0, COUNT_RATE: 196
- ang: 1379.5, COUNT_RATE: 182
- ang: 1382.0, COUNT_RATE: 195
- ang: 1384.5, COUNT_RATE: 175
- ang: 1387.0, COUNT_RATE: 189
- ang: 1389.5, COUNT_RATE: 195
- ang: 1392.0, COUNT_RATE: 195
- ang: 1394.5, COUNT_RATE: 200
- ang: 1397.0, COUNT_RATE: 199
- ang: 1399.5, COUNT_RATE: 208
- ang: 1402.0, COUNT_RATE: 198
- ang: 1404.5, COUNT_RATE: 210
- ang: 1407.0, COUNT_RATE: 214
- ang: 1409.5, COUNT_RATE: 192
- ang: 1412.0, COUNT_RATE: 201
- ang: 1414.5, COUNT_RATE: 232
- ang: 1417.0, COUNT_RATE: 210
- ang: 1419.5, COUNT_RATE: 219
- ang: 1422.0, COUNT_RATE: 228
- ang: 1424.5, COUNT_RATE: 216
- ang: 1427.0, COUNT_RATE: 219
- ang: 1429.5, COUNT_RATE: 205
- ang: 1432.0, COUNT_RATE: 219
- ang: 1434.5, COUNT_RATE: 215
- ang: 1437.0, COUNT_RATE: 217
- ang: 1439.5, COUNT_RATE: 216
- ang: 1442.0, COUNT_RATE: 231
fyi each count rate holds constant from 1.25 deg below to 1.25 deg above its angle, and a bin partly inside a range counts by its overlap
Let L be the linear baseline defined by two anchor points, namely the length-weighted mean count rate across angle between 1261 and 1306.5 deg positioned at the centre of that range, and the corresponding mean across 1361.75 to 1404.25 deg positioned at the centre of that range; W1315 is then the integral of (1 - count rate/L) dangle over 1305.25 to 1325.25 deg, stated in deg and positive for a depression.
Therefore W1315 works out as 8.90 deg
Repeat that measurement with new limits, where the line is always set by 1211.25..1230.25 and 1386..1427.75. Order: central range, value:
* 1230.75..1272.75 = -3.52 deg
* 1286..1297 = 0.11 deg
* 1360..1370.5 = 0.22 deg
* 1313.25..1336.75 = 5.02 deg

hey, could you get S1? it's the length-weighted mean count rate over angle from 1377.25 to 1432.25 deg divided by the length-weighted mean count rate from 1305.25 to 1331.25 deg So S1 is 1.56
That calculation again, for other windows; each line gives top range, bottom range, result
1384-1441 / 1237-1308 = 1.00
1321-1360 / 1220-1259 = 0.95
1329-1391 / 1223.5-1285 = 0.94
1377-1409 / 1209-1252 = 0.93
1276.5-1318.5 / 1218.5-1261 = 0.78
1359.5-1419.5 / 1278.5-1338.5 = 1.17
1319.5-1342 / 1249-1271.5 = 0.91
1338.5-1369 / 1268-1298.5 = 0.97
